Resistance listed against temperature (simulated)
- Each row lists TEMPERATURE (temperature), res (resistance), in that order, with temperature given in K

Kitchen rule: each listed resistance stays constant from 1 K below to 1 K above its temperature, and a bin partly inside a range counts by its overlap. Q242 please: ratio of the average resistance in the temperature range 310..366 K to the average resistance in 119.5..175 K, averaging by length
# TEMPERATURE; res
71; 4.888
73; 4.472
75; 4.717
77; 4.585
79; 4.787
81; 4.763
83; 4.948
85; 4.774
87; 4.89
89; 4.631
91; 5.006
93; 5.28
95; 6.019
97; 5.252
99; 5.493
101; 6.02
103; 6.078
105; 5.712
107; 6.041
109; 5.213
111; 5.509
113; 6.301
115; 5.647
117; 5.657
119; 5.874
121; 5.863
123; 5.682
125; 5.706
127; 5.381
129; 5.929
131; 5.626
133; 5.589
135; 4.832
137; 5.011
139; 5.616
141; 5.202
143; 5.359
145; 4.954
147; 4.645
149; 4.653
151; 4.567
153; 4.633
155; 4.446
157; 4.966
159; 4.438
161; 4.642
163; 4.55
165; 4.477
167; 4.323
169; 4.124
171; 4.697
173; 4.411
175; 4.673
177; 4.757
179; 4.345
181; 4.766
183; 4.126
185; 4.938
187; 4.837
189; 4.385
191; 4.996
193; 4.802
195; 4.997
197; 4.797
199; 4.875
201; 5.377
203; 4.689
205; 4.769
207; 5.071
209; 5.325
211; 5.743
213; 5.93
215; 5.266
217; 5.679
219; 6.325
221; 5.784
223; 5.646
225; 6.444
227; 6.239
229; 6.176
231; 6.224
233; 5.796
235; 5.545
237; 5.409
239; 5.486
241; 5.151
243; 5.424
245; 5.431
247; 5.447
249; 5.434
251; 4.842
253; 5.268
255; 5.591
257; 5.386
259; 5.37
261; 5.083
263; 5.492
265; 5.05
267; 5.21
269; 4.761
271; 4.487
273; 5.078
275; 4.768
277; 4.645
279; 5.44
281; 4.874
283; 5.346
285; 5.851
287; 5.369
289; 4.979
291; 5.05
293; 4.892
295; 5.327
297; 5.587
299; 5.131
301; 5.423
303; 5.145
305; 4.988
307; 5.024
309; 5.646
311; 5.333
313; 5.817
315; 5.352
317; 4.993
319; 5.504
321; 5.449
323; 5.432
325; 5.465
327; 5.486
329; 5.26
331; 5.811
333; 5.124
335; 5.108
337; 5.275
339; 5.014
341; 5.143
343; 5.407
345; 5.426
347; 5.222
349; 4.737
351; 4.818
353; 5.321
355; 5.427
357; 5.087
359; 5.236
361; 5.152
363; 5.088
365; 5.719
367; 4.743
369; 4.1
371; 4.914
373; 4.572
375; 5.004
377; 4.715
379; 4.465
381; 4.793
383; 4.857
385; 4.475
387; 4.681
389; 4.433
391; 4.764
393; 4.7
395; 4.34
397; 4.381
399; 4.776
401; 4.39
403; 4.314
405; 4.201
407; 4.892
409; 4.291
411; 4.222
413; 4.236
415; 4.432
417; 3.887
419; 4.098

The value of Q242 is 1.06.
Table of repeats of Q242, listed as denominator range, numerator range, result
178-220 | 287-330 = 1.05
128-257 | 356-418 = 0.90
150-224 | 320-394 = 1.03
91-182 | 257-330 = 1.01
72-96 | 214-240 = 1.19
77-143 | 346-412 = 0.87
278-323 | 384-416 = 0.84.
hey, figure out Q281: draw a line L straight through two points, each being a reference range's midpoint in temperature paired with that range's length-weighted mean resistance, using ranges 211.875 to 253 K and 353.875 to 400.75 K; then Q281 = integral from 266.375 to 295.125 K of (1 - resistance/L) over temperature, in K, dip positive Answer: 1.7 K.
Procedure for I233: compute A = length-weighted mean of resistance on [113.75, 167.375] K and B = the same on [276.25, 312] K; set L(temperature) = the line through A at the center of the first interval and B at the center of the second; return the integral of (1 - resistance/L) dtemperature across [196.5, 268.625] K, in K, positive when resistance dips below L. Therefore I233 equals -3.79 K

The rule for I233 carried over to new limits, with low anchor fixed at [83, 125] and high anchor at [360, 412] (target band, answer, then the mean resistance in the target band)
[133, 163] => 3.0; 4.87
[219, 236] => -2.8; 6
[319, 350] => -3.1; 5.3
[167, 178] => 1.7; 4.51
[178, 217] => 2.0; 4.97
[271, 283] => 0.1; 4.95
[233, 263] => -1.7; 5.37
